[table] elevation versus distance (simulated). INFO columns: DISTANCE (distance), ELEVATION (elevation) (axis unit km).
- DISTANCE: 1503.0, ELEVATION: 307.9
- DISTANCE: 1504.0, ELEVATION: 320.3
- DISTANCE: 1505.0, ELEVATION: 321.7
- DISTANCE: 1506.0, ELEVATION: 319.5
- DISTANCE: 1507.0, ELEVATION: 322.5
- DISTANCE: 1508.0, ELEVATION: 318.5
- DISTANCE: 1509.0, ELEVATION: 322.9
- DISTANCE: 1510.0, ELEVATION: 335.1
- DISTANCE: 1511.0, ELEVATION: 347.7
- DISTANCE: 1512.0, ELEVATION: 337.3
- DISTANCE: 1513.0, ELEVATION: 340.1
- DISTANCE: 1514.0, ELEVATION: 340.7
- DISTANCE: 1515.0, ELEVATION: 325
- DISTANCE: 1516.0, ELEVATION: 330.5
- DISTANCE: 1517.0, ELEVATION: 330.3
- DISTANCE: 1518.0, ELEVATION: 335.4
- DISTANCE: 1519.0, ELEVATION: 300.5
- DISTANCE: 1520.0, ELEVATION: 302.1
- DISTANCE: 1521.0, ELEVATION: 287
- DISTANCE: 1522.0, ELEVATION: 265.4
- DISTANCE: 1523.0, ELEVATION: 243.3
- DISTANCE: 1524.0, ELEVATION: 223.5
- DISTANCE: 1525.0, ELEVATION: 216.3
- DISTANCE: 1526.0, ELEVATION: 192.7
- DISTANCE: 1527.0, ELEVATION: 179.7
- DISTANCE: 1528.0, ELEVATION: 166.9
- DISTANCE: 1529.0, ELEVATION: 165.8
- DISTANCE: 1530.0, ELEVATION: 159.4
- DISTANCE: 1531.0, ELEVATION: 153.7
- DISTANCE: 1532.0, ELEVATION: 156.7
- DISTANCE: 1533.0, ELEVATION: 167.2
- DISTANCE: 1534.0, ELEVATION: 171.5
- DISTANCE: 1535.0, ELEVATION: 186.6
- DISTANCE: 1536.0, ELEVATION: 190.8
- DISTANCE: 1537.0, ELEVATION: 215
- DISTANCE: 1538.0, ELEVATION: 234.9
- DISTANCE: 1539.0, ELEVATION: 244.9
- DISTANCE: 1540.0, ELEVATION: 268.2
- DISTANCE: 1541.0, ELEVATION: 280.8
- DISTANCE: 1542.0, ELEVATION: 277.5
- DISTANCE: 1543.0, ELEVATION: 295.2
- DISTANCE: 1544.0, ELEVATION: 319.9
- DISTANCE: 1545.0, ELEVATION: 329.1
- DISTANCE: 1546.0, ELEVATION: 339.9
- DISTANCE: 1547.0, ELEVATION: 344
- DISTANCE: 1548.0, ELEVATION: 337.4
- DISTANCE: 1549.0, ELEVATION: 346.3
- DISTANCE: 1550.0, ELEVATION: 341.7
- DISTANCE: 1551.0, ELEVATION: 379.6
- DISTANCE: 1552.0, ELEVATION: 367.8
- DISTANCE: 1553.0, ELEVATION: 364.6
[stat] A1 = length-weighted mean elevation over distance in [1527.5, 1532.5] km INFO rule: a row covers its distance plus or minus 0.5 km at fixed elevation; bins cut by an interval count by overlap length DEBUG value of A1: 160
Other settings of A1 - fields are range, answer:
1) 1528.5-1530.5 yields 163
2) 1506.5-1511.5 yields 329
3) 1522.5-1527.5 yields 211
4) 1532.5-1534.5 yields 169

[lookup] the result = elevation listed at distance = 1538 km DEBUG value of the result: 234.9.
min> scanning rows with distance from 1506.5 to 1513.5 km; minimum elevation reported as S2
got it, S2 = 318.5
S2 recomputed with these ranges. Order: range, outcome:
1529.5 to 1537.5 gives 153.7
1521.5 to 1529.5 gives 165.8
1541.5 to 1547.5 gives 277.5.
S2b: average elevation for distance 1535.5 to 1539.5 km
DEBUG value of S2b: 221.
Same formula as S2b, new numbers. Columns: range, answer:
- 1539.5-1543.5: 280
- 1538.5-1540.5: 257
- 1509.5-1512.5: 340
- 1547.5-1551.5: 351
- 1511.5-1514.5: 339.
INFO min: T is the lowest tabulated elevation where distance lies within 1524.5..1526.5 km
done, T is 192.7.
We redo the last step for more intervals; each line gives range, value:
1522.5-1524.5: 223.5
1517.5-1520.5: 300.5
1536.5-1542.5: 215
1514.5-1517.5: 325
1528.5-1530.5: 159.4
